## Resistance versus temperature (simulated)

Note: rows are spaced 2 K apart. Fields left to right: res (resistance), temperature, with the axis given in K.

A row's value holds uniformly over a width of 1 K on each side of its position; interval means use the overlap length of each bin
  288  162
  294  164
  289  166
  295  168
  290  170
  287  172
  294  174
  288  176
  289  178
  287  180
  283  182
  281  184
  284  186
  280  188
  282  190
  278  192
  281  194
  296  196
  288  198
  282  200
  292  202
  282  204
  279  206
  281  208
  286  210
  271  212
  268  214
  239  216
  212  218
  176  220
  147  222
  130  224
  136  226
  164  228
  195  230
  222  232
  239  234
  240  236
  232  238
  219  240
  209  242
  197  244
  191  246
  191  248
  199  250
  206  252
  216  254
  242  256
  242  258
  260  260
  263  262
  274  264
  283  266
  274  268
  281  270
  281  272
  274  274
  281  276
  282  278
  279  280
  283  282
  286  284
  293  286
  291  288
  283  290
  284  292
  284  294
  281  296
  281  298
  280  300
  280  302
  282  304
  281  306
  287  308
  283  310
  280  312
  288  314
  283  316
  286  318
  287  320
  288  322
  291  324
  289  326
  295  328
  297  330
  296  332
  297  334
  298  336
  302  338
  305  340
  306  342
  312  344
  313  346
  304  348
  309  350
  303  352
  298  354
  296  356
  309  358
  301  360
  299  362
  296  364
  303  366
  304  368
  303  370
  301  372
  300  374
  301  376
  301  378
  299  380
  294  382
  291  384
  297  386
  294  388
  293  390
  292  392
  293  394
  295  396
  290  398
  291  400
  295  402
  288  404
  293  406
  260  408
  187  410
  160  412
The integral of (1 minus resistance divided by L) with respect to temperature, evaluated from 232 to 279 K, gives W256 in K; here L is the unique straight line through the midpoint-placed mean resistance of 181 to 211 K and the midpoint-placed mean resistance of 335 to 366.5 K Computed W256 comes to 8.0 K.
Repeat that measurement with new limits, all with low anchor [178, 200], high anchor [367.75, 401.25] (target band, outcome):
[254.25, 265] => 1.31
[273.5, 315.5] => 1.09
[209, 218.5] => 0.94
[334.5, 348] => -0.55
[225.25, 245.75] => 5.81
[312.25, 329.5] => 0.24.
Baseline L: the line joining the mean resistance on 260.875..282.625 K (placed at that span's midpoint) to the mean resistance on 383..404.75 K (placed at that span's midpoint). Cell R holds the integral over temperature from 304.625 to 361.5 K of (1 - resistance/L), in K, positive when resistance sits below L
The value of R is -2.1 K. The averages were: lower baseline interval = 278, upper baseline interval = 293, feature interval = 296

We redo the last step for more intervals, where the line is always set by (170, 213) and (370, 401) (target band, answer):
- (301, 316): 0.4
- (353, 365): -0.2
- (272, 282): 0.3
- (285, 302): 0.4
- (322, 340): -0.2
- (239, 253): 4.2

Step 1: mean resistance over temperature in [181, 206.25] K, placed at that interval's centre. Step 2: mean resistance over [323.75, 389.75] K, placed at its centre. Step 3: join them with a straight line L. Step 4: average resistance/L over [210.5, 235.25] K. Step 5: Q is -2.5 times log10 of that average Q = 0.38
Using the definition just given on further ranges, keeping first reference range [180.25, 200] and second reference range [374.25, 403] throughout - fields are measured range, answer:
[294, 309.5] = 0.031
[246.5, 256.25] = 0.353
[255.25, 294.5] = 0.048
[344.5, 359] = -0.044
